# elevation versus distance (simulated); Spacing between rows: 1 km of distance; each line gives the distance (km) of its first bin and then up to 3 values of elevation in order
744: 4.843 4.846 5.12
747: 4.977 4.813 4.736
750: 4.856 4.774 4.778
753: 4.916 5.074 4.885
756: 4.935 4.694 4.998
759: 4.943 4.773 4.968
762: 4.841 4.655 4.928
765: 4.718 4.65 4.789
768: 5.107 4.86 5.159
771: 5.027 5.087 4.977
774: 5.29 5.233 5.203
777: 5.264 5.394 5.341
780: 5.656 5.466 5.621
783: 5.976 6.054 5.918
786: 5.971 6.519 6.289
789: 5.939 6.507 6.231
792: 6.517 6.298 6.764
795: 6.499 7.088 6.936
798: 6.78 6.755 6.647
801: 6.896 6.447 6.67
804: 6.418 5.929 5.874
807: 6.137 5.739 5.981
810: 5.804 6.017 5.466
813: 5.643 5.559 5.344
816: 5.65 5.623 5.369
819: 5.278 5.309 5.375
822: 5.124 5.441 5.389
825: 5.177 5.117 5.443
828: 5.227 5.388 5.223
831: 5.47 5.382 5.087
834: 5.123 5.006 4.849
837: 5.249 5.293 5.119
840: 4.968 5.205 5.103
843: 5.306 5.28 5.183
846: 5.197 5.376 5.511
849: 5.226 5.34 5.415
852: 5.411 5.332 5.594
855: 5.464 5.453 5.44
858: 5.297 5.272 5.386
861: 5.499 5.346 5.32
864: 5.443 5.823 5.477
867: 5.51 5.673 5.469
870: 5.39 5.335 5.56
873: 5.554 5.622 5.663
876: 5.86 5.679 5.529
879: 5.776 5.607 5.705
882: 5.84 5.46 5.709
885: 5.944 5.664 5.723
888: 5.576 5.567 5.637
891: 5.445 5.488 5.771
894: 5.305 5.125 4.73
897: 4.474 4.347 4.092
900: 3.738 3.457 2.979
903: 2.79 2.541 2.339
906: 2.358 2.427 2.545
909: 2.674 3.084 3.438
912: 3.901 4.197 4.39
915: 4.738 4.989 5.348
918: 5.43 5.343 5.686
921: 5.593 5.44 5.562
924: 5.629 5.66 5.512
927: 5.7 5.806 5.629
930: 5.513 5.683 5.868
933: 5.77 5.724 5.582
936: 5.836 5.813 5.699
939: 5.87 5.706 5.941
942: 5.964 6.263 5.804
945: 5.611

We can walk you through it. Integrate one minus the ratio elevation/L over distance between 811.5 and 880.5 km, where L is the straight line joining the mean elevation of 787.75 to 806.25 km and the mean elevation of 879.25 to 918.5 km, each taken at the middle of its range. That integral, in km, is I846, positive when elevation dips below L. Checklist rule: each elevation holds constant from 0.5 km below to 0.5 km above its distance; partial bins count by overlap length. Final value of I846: 1.4 km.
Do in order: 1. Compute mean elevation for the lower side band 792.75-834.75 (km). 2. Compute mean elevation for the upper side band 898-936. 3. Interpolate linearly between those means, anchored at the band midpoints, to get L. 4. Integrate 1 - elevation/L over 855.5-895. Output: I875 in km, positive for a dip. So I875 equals -4.0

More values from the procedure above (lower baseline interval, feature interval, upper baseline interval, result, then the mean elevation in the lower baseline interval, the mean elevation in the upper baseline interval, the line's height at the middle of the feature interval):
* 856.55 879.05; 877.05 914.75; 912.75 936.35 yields 6.88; 5.51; 5.45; 5.48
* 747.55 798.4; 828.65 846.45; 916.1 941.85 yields 1.09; 5.44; 5.65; 5.53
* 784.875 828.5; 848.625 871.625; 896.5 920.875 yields -2.77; 5.98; 3.83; 4.85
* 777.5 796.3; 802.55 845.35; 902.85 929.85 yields 1.34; 6.1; 4.43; 5.62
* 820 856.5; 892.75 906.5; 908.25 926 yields 2.97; 5.27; 4.76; 4.87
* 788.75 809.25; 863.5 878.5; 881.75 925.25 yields -1.20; 6.44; 4.58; 5.16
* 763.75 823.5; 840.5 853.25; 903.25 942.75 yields 0.27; 5.78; 4.89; 5.41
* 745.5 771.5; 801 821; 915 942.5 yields -2.78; 4.88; 5.62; 5.11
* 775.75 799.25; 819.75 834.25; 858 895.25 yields 1.45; 6.13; 5.56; 5.88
